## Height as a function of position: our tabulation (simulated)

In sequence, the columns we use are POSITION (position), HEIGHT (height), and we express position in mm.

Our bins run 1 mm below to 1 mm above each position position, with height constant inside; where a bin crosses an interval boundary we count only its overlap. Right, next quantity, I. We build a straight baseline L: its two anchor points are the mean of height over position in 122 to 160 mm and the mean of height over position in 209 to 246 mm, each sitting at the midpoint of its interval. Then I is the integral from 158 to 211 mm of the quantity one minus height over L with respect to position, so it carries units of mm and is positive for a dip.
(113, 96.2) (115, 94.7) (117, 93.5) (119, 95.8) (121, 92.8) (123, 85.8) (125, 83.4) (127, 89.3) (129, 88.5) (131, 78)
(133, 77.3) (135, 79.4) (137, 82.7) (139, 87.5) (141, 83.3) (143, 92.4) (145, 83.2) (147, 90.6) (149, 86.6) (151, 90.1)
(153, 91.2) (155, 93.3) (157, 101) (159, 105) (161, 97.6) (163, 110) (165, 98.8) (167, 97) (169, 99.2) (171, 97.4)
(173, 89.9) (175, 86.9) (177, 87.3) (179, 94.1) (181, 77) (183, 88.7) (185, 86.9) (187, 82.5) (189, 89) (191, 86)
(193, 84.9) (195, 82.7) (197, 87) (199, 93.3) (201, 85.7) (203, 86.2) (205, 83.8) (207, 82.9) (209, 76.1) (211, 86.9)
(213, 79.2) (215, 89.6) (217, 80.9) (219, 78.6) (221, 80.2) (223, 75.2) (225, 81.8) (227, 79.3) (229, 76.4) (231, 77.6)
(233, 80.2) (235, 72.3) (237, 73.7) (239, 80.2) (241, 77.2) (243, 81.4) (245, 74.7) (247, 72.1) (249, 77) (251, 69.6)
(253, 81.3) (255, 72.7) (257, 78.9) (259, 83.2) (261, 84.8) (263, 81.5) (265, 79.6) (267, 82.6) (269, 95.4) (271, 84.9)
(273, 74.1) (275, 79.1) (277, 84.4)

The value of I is -4.0 mm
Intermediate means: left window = 87.8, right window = 79.1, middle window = 89.8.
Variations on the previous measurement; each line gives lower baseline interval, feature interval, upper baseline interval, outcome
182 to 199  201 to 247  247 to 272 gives 2.14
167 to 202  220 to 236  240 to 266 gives 0.77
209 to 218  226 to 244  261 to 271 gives 1.35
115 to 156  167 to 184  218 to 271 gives -1.24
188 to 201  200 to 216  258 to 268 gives 0.43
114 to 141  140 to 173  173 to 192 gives -3.03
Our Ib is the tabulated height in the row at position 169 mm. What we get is 99.2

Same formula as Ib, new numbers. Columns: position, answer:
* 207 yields 82.9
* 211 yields 86.9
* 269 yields 95.4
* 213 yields 79.2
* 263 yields 81.5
